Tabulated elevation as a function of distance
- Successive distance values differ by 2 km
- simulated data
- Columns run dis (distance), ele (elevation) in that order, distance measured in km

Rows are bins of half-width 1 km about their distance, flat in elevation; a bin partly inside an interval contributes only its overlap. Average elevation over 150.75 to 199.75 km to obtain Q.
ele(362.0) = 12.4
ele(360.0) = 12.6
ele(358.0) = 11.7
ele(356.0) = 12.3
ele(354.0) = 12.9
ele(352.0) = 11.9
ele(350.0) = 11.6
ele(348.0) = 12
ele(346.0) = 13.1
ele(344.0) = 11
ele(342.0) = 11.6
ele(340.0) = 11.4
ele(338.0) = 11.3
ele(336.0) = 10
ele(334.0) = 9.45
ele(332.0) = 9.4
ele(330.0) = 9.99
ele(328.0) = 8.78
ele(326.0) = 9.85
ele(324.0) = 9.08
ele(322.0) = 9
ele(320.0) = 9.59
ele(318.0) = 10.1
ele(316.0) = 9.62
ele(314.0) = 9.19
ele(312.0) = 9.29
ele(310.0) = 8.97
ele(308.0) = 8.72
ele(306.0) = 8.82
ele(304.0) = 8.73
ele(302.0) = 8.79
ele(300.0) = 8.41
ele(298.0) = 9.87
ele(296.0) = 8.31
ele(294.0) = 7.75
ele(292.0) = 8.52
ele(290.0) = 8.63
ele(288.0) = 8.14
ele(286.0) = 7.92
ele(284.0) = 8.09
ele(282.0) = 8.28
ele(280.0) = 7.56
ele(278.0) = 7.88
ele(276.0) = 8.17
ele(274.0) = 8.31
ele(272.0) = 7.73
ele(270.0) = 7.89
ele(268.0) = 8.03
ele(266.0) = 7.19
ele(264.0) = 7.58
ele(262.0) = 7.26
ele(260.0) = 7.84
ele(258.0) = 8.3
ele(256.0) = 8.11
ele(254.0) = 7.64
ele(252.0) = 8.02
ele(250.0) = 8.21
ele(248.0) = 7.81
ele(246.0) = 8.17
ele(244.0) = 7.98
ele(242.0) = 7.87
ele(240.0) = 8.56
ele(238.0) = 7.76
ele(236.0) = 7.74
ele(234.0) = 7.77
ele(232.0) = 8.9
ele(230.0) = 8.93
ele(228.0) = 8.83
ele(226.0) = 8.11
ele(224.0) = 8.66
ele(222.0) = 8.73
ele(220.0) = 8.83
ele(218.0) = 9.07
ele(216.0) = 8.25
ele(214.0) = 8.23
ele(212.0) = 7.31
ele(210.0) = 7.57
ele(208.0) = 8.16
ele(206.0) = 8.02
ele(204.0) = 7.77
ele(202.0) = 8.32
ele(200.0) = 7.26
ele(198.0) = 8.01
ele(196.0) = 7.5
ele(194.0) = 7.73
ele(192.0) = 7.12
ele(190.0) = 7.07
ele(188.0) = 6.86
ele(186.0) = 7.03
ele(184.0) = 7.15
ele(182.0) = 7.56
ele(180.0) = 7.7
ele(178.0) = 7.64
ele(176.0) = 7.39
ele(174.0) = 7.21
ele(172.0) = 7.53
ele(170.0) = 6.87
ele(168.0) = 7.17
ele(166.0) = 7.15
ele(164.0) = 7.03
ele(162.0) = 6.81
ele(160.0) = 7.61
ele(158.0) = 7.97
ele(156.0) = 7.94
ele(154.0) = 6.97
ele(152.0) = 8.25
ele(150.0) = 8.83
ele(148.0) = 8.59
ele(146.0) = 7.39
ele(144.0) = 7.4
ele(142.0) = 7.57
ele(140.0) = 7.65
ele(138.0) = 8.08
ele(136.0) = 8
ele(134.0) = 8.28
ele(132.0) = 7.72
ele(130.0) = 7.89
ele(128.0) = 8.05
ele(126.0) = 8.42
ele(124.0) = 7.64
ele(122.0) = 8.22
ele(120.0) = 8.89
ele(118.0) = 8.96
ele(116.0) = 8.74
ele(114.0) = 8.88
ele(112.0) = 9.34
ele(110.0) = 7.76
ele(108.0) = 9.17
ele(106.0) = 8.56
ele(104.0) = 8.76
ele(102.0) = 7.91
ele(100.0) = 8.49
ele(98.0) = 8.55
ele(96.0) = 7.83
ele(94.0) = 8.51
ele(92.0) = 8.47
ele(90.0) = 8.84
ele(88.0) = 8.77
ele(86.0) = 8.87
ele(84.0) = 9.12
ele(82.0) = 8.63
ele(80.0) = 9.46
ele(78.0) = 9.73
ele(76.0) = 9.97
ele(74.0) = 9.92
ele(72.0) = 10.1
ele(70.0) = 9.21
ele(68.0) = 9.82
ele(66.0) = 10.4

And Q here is 7.39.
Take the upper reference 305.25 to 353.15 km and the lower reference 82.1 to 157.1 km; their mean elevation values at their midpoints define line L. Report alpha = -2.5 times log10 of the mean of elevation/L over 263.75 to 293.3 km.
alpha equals 0.21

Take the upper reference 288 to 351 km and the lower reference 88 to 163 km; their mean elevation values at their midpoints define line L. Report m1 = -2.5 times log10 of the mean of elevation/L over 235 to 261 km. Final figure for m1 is 0.14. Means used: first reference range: 8.2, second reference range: 9.68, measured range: 8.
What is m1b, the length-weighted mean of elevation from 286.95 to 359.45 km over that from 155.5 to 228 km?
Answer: 1.29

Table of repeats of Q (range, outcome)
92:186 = 7.95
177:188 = 7.37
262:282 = 7.81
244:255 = 7.97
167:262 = 7.87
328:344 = 10.4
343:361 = 12.1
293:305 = 8.64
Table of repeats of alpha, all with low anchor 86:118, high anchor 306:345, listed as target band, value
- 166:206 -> 0.21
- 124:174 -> 0.15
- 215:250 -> 0.12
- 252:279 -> 0.20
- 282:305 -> 0.14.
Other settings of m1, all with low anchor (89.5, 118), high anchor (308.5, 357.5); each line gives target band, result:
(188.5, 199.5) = 0.24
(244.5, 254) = 0.22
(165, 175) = 0.26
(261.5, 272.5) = 0.29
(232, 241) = 0.20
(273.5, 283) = 0.24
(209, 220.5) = 0.16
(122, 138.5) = 0.10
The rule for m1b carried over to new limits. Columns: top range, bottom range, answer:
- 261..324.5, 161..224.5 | 1.11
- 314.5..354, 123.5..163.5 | 1.34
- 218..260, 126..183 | 1.08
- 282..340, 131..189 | 1.20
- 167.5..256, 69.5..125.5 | 0.89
